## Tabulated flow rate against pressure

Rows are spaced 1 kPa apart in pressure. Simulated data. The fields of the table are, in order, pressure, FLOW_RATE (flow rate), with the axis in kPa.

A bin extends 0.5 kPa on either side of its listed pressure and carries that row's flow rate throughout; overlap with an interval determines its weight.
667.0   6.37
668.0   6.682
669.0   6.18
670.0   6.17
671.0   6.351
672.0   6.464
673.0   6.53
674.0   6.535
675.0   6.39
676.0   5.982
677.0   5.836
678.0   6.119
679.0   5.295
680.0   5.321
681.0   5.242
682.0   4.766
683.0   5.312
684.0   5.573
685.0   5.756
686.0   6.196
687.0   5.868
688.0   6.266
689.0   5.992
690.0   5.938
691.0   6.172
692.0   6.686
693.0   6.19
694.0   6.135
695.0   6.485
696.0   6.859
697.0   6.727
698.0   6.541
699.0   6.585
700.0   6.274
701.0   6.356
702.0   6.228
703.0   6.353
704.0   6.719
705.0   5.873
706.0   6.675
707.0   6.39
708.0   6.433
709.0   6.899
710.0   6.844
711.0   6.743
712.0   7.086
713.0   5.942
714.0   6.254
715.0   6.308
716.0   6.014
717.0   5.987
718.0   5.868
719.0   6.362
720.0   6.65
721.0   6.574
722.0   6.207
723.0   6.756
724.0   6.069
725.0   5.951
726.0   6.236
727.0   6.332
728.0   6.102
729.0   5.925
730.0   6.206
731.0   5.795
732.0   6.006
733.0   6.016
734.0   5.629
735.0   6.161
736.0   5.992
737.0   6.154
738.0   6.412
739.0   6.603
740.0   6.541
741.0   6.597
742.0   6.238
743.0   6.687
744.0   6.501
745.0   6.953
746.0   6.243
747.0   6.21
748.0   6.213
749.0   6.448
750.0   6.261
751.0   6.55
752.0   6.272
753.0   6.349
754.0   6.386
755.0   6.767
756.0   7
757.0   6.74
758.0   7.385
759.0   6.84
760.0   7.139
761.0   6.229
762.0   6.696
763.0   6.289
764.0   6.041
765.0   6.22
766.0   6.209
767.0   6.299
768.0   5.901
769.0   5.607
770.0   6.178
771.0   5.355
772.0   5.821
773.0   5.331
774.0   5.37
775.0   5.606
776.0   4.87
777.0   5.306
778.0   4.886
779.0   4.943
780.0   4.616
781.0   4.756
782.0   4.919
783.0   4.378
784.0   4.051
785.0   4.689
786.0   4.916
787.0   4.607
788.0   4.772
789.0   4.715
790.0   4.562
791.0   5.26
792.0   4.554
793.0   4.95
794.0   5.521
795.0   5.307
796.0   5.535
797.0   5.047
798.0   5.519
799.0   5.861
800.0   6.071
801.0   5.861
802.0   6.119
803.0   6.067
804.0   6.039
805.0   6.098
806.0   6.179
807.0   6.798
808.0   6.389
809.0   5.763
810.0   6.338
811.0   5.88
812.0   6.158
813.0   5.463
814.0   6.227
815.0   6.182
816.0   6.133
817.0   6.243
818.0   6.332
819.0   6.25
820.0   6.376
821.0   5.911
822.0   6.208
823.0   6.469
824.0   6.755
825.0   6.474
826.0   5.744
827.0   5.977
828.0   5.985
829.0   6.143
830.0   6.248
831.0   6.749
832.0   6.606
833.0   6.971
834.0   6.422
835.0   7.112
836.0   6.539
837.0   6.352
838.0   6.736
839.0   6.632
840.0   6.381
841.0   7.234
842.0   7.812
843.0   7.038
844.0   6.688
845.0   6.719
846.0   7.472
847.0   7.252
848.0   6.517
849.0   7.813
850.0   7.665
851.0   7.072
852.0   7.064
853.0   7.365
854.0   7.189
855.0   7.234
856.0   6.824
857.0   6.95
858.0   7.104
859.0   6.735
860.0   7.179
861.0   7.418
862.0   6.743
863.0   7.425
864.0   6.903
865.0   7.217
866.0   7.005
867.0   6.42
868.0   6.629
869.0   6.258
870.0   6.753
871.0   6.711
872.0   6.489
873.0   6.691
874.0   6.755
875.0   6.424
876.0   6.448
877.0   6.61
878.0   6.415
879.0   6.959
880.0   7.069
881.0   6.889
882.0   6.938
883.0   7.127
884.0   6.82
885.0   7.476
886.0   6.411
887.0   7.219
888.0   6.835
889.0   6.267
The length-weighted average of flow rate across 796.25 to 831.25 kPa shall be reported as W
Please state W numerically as 6.11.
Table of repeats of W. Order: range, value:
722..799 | 5.85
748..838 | 5.91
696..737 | 6.31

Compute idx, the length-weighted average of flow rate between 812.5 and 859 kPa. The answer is 6.67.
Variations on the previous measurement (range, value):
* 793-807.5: 5.83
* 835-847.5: 6.91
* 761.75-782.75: 5.55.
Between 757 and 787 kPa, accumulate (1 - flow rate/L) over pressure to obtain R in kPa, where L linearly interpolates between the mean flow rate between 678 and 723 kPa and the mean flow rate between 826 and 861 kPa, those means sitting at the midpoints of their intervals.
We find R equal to 4.2 kPa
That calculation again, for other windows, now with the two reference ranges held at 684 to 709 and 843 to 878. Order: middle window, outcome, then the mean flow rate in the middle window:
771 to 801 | 7.1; 5.08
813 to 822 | 0.8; 6.17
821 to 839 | 1.0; 6.43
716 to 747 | 0.9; 6.25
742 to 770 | 0.4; 6.45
